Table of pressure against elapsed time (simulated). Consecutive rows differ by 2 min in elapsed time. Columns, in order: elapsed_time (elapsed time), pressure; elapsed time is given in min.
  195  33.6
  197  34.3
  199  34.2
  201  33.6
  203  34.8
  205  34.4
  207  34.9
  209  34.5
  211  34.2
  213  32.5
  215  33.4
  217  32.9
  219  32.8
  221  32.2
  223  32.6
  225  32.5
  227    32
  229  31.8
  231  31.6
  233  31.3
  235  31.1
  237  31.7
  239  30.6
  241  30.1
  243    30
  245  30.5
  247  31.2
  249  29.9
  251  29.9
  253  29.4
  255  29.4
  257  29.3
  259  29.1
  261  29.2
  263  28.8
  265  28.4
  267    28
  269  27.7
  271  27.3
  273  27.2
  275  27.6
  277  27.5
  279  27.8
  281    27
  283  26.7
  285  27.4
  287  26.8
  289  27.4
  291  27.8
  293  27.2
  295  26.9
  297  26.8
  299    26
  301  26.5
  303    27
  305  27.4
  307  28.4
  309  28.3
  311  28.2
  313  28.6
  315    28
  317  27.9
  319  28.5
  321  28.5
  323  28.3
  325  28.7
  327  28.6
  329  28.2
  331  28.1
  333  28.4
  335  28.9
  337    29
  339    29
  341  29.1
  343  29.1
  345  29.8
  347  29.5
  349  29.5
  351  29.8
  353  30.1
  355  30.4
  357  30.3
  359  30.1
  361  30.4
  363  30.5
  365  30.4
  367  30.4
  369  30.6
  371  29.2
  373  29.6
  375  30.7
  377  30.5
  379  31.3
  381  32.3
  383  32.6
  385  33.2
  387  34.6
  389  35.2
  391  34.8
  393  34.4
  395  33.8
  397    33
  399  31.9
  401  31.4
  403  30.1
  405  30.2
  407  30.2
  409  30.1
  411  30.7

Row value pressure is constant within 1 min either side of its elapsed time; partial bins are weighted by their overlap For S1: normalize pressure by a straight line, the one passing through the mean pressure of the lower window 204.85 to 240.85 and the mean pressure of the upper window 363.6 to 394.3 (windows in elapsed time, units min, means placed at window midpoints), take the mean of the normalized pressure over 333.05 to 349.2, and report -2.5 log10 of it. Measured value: 0.104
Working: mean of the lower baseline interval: 32.5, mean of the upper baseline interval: 32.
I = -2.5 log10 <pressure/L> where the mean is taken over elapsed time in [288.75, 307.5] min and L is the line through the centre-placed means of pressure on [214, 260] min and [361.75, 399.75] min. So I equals 0.164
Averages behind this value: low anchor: 31.1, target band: 27.1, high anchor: 32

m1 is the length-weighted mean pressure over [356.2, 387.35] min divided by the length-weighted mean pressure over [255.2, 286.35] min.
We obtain 1.11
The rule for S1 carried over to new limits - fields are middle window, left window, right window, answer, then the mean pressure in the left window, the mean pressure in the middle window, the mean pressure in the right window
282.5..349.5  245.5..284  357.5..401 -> 0.07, 28.5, 28.1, 31.9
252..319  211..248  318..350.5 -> 0.09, 31.8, 27.8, 28.8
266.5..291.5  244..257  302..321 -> 0.07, 30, 27.4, 28.1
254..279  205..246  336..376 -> 0.12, 32.2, 28.3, 29.9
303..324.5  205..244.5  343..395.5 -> 0.13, 32.3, 28.2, 31.2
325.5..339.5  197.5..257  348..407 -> 0.11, 32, 28.6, 31.4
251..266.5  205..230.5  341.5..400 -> 0.12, 33.1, 29.1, 31.3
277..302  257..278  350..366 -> 0.06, 28.1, 27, 30.2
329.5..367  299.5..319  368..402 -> 0.02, 27.8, 29.6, 32.3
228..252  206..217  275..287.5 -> 0.01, 33.8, 30.8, 27.2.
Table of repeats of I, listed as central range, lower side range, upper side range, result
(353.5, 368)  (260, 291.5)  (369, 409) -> 0.02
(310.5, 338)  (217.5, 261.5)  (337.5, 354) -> 0.05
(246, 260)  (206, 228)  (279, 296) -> 0.01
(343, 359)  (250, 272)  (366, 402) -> 0.05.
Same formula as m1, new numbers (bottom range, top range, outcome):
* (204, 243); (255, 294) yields 0.86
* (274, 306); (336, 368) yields 1.10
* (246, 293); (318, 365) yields 1.04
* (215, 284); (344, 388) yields 1.03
